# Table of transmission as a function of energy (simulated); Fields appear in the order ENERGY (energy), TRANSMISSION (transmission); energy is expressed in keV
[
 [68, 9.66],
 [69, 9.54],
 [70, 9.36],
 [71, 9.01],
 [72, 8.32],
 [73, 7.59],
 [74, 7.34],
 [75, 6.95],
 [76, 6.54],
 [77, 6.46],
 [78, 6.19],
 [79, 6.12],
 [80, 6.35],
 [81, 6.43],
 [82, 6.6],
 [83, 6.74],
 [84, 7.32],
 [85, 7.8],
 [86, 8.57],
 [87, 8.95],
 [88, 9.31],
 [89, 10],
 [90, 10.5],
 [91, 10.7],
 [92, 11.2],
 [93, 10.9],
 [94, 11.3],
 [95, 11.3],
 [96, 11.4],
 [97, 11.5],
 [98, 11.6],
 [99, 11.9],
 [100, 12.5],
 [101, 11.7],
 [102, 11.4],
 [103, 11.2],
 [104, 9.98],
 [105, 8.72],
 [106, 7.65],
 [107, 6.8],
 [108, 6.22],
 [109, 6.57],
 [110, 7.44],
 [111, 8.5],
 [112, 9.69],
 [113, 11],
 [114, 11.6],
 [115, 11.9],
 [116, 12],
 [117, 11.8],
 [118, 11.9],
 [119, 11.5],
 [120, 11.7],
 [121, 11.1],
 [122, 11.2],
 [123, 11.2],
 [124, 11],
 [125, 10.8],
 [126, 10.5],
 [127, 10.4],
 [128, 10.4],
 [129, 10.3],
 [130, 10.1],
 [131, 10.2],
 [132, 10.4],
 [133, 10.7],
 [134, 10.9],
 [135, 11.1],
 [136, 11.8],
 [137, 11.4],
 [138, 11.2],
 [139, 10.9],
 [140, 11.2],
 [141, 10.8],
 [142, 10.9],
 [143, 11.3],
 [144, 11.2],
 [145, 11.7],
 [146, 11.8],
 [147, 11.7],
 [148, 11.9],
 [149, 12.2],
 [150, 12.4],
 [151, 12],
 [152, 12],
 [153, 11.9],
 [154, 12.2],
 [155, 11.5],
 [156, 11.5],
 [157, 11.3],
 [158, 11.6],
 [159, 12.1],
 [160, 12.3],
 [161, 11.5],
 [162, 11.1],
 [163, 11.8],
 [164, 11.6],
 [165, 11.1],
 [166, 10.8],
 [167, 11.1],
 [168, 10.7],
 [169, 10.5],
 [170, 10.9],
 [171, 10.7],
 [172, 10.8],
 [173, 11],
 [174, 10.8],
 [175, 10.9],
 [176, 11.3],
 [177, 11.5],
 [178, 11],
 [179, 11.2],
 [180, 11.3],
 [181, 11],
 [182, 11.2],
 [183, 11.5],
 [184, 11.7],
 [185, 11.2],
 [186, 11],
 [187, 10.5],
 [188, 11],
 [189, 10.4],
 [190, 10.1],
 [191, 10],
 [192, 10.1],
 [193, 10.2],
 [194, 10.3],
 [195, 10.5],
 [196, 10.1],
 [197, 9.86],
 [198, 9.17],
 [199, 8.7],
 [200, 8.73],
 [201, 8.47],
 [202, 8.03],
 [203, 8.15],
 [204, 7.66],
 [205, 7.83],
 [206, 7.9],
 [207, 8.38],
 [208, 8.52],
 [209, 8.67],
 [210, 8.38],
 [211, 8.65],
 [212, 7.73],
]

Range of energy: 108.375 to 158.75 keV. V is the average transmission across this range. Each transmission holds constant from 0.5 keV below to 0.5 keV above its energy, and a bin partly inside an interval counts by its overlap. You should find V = 11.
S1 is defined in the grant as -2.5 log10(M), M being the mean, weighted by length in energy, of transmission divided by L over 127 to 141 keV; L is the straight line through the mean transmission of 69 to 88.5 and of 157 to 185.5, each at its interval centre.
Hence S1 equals -0.11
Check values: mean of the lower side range 7.52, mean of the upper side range 11.2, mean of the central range 10.8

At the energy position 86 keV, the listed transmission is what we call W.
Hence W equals 8.57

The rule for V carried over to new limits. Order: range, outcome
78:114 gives 9.3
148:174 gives 11.5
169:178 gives 11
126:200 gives 11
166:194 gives 10.9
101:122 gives 10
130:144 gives 11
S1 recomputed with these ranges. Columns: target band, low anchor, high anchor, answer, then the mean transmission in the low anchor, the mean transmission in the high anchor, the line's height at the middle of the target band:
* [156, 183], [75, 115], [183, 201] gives -0.13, 9.15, 10.2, 9.95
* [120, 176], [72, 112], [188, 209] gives -0.23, 8.88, 9.19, 9.04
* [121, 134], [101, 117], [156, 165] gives -0.04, 9.53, 11.6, 10.3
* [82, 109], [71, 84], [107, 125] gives -0.16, 6.91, 10.3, 8.49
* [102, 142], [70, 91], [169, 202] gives -0.17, 7.77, 10.5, 8.85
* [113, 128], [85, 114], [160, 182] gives -0.10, 9.94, 11.1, 10.3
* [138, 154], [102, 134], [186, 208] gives -0.17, 10.2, 9.36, 9.89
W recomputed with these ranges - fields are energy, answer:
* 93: 10.9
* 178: 11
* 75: 6.95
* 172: 10.8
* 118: 11.9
